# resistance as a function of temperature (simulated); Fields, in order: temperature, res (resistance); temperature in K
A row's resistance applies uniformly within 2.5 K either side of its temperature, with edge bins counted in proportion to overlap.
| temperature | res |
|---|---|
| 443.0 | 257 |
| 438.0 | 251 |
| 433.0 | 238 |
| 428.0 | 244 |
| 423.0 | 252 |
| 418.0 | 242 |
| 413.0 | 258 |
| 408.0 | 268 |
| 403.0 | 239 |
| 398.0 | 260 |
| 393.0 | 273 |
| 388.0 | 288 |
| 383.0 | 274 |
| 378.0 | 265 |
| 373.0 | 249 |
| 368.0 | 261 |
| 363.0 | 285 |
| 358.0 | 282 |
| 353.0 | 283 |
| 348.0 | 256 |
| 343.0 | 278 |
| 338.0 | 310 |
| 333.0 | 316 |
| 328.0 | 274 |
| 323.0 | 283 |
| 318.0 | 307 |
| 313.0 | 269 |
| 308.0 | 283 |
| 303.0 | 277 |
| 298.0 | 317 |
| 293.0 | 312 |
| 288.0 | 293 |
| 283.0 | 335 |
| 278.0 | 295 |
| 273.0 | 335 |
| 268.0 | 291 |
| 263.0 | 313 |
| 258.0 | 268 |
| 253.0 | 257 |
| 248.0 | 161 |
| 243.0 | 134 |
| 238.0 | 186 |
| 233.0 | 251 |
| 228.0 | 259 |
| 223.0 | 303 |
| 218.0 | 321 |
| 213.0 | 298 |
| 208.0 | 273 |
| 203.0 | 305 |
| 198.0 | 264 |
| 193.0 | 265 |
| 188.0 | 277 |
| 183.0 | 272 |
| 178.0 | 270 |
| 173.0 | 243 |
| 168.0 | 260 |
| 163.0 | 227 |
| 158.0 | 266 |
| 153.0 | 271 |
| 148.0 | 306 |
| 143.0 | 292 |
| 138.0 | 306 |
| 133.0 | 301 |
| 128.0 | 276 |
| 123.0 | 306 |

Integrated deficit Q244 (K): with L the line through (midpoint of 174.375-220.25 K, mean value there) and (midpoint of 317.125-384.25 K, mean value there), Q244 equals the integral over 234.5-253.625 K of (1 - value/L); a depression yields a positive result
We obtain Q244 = 6.8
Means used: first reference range 282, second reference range 280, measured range 181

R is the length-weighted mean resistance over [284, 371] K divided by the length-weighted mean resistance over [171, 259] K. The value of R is 1.13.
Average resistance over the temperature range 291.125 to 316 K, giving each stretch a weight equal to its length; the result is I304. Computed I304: 291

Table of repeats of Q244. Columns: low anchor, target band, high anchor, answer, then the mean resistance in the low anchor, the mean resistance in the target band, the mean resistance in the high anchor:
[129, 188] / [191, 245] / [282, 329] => 4.03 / 274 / 261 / 294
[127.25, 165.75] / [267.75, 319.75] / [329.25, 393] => -4.17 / 281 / 302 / 279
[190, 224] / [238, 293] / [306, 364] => 4.00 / 289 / 266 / 286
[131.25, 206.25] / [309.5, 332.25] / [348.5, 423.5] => -1.49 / 275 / 286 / 265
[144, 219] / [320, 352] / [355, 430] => -2.46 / 274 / 286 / 263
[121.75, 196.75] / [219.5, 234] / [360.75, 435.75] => -0.31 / 275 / 277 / 260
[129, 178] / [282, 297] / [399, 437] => -2.87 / 274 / 312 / 249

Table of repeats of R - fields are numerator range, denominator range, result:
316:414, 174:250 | 1.08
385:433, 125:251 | 0.98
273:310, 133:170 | 1.10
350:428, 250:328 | 0.90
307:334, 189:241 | 1.06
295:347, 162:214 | 1.08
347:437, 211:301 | 0.96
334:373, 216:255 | 1.20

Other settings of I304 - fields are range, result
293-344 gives 293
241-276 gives 254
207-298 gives 273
